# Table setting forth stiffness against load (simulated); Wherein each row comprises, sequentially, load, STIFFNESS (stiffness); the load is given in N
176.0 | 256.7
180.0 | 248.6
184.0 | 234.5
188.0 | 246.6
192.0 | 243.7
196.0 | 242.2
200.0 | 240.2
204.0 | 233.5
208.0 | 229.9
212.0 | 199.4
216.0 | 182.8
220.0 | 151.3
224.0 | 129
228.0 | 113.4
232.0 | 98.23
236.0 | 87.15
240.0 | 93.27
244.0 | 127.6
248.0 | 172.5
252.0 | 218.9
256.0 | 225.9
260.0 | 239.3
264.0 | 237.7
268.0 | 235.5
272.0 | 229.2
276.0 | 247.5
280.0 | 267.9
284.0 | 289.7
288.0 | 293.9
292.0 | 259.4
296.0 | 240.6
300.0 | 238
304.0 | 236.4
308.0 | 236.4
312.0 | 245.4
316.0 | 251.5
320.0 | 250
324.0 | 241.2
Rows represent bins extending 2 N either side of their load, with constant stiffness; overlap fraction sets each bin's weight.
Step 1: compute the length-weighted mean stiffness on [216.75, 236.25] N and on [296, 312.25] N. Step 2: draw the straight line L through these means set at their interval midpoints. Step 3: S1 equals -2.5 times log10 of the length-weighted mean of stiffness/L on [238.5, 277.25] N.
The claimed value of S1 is -0.184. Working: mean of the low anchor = 123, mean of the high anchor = 239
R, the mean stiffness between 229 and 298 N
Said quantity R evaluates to 208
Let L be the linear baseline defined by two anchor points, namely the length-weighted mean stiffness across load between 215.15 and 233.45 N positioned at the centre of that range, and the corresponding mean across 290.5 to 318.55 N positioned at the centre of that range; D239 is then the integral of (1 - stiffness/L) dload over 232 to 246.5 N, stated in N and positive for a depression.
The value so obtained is 4.7 N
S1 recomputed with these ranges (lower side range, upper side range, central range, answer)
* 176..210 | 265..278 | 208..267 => 0.394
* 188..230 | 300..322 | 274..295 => -0.166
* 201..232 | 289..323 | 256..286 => -0.140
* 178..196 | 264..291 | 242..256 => 0.371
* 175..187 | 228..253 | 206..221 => -0.066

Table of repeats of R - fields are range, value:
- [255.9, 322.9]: 249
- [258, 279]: 239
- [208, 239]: 142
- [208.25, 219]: 194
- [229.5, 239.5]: 93.8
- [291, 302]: 245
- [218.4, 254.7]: 134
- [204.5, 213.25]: 219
